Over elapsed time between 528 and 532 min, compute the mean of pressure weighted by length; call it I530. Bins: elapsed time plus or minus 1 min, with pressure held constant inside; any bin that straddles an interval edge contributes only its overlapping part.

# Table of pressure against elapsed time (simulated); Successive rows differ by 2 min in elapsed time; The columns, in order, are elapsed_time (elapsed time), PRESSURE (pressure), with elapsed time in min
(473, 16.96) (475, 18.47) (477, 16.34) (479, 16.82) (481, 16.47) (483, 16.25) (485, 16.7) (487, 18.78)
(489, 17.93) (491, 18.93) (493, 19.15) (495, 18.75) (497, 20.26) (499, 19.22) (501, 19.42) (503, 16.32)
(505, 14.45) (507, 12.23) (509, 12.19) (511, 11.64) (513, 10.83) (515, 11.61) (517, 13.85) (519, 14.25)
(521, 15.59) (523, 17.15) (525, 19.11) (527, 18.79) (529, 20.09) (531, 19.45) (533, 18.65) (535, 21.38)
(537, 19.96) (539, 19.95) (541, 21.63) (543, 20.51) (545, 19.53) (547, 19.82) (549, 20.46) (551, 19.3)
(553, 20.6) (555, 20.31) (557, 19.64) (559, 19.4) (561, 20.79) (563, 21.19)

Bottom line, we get 19.8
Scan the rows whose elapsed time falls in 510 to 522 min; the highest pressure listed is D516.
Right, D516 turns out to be 15.59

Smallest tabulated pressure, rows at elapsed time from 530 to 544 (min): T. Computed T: 18.65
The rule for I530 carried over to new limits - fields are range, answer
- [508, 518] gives 12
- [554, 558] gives 20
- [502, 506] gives 15.4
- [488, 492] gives 18.4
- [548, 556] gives 20.2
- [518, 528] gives 17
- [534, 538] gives 20.7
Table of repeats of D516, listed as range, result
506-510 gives 12.23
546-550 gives 20.46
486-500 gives 20.26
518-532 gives 20.09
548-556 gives 20.6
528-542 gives 21.63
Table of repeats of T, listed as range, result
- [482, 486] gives 16.25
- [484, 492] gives 16.7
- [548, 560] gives 19.3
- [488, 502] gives 17.93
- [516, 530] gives 13.85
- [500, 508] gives 12.23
